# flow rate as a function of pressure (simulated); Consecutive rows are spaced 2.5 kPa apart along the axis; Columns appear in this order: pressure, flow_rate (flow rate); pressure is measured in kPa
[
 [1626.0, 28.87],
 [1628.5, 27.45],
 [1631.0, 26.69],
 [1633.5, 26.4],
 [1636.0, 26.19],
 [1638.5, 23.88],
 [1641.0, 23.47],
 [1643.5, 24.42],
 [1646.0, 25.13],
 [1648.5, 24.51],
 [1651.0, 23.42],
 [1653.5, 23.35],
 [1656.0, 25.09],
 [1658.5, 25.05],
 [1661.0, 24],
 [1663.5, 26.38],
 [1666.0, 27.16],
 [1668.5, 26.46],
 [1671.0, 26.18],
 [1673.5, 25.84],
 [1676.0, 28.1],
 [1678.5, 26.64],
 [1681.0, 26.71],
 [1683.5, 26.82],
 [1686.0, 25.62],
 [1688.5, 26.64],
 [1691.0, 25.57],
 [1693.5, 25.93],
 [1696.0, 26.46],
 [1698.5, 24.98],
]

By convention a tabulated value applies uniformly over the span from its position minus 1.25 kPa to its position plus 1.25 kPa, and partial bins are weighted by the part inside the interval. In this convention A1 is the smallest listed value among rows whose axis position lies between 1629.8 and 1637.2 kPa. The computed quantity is 26.19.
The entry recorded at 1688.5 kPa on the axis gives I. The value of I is 26.64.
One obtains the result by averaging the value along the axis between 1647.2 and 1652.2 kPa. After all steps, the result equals 24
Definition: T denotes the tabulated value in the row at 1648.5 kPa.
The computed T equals 24.51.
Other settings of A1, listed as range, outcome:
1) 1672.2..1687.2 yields 25.62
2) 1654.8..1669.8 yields 24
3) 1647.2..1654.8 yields 23.35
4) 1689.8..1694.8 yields 25.57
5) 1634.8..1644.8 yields 23.47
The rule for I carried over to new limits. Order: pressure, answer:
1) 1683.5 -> 26.82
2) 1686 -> 25.62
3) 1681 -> 26.71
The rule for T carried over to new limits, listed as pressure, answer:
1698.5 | 24.98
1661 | 24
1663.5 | 26.38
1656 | 25.09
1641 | 23.47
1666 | 27.16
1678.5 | 26.64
